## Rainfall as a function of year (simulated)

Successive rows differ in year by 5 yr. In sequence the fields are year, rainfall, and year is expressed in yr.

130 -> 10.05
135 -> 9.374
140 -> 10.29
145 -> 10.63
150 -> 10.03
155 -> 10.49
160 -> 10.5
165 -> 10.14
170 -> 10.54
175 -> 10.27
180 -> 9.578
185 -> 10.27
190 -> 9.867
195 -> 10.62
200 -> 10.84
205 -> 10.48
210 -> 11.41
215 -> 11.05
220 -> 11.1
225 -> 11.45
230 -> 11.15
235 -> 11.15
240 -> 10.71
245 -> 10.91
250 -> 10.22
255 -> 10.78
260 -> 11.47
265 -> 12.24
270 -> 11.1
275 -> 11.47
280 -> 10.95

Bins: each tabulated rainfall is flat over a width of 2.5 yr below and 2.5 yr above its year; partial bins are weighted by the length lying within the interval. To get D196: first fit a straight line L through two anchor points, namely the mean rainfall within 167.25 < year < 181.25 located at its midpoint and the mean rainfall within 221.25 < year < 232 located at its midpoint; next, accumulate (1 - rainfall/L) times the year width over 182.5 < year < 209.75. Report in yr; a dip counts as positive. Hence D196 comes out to 0.4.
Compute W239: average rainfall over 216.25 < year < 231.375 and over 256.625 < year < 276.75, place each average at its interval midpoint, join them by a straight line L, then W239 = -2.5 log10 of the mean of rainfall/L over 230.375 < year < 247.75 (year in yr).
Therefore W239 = 0.04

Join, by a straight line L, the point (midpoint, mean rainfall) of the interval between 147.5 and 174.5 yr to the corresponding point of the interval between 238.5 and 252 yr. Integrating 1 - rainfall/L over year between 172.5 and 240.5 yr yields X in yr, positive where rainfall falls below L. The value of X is -1.42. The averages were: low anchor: 10.3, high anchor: 10.6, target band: 10.7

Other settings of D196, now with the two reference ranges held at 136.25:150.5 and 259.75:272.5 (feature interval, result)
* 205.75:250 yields 0.6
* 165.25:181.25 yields 0.6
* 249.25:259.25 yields 0.7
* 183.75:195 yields 0.6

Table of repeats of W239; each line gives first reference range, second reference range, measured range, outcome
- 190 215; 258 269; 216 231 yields -0.01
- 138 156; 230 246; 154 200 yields 0.03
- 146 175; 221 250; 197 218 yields -0.02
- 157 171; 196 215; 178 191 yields 0.08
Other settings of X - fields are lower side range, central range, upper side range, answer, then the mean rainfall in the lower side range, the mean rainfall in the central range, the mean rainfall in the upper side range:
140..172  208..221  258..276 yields -0.2 yr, 10.4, 11.2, 11.6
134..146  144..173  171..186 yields -0.8 yr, 10.1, 10.4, 10.1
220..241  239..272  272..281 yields 0.4 yr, 11.1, 11.1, 11.2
